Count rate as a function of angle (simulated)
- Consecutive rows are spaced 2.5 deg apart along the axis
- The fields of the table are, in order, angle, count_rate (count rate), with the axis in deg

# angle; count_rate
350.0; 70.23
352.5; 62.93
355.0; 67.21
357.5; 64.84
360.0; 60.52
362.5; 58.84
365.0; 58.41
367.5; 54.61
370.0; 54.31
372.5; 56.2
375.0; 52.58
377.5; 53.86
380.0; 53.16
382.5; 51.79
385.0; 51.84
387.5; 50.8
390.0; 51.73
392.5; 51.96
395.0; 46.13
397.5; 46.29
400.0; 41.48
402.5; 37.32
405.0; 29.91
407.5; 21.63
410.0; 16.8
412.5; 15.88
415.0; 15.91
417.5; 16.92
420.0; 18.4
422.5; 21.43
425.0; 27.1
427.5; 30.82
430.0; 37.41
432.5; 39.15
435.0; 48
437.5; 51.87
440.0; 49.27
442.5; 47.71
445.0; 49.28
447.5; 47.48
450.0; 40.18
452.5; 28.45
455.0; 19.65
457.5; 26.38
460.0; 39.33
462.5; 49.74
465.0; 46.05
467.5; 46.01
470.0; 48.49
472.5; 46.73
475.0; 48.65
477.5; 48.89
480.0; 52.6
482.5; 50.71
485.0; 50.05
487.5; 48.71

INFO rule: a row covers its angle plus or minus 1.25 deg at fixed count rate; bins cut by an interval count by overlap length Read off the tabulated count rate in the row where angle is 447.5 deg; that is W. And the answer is 47.48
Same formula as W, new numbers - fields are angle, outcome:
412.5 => 15.88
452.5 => 28.45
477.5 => 48.89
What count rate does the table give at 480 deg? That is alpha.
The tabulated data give 52.6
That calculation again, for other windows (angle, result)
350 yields 70.23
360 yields 60.52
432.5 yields 39.15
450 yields 40.18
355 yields 67.21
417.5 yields 16.92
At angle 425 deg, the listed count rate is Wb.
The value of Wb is 27.1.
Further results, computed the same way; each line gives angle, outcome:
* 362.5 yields 58.84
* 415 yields 15.91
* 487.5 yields 48.71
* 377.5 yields 53.86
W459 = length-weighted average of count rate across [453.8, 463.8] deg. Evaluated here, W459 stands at 33.9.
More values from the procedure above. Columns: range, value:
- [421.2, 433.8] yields 31.2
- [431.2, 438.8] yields 46.3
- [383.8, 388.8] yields 51.3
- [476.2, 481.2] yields 50.7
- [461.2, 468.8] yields 47.2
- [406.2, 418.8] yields 17.5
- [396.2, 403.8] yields 41.6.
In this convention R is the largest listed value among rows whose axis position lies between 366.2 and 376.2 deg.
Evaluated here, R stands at 56.2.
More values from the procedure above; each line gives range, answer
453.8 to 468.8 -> 49.74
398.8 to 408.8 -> 41.48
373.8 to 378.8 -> 53.86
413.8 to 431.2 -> 37.41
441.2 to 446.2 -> 49.28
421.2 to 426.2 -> 27.1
